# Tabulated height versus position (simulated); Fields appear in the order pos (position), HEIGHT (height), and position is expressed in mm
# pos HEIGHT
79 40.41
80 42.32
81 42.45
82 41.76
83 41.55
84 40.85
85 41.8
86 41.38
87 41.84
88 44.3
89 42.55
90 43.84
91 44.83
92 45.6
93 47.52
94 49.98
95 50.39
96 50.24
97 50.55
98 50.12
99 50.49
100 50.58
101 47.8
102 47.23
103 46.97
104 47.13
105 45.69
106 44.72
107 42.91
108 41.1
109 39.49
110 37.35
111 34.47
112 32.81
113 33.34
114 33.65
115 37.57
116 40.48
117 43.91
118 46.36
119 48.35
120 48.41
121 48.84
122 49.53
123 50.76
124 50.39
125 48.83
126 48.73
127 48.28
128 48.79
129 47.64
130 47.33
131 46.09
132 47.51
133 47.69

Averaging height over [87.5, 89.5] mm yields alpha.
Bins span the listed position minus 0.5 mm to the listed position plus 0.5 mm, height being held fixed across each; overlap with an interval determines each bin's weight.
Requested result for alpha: 43.4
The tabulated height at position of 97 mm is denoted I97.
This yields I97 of 50.55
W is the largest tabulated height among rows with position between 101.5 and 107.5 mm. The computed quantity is 47.23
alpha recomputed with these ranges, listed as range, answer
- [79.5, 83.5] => 42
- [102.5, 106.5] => 46.1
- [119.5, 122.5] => 48.9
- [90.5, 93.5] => 46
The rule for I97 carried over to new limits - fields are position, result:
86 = 41.38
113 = 33.34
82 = 41.76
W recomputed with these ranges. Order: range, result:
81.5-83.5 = 41.76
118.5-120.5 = 48.41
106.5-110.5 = 42.91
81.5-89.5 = 44.3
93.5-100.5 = 50.58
